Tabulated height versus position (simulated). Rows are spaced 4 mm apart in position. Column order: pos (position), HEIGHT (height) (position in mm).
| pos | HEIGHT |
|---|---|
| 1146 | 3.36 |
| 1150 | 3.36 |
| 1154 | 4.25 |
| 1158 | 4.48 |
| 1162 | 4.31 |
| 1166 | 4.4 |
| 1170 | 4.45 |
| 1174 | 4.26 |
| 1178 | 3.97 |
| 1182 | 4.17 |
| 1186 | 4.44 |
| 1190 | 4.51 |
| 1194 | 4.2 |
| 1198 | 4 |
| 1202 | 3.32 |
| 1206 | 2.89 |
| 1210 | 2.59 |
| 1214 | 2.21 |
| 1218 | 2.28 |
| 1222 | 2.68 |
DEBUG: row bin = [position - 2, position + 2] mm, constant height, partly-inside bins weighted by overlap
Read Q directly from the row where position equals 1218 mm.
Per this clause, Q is 2.28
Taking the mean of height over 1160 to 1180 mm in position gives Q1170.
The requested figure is 4.28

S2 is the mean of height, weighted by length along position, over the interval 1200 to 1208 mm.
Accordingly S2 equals 3.1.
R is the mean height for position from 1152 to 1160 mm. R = 4.37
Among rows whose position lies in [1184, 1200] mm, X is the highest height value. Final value 4.51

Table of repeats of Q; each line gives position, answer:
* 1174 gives 4.26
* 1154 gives 4.25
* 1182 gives 4.17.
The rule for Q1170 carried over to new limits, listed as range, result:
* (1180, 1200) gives 4.26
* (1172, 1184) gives 4.13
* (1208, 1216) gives 2.4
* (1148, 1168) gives 4.16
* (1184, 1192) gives 4.47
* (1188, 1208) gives 3.78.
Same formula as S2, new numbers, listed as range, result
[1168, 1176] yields 4.36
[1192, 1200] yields 4.1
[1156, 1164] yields 4.39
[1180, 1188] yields 4.3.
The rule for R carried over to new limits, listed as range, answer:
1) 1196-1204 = 3.66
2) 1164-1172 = 4.43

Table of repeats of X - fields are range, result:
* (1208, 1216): 2.59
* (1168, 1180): 4.45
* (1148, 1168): 4.48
